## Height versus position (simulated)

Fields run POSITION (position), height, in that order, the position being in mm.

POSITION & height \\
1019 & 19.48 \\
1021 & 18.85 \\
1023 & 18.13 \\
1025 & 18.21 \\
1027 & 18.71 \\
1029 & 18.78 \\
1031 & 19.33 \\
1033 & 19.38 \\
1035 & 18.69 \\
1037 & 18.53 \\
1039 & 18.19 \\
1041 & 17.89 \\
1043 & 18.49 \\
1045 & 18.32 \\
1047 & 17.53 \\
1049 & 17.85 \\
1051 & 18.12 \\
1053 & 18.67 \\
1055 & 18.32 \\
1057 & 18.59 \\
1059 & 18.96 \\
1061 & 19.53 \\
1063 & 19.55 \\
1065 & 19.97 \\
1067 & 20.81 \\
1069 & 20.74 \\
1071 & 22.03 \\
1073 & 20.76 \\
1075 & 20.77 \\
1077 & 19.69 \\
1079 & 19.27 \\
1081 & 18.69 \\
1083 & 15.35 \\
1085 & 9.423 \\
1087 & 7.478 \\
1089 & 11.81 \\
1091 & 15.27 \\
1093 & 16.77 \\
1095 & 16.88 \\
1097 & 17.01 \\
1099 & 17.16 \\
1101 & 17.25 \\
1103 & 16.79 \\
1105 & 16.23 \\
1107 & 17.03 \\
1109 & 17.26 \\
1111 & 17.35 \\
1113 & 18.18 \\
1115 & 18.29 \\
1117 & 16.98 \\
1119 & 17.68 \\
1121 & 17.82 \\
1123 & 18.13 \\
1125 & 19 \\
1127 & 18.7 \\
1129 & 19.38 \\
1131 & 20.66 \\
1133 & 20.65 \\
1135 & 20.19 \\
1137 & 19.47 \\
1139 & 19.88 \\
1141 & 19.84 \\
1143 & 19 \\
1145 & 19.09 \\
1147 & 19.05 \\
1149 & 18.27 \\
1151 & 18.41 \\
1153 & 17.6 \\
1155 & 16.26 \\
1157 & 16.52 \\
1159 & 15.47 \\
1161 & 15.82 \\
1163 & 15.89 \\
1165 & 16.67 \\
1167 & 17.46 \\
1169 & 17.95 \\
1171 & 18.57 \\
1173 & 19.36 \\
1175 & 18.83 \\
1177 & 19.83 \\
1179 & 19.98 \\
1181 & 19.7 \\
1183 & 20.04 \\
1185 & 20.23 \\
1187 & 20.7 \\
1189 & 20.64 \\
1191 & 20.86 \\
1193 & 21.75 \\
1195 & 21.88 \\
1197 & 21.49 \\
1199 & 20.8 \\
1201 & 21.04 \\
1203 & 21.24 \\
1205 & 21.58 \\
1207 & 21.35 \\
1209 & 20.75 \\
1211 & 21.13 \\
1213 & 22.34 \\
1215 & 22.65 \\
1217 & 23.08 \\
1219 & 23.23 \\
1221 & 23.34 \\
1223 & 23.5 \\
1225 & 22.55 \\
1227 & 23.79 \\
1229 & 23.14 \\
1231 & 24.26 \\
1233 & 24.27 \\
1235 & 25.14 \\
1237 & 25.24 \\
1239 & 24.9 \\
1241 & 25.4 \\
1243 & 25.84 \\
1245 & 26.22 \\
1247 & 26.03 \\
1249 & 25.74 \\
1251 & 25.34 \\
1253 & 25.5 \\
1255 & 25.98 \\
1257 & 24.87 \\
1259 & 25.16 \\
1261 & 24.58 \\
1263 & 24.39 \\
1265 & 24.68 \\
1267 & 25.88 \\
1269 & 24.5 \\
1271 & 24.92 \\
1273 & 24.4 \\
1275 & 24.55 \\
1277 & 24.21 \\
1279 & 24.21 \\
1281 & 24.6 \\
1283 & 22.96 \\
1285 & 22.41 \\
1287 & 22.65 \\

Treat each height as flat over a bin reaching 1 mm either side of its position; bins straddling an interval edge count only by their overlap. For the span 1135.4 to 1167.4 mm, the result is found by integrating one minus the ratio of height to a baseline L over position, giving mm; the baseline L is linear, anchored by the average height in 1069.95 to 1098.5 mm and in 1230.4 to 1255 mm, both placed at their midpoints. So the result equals 3.77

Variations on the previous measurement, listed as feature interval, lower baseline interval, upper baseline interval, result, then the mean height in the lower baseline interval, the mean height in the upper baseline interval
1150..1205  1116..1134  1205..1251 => 5.82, 18.8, 23.8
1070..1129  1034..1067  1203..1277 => 8.66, 18.6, 24.1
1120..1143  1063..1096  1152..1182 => -2.43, 17.3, 17.7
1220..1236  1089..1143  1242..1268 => 0.14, 18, 25.4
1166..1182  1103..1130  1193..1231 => 1.17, 17.8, 22.2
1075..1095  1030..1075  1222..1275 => 4.79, 19.1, 24.8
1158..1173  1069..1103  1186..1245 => 2.52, 16.7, 22.7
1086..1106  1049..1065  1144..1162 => 3.26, 18.8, 17.4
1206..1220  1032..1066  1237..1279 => 0.98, 18.6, 25.1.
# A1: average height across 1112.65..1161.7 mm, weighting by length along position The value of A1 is 18.4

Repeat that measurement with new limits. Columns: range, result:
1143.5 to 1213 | 19.3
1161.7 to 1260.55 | 22.2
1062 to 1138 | 17.8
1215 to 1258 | 24.6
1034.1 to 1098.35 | 17.8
